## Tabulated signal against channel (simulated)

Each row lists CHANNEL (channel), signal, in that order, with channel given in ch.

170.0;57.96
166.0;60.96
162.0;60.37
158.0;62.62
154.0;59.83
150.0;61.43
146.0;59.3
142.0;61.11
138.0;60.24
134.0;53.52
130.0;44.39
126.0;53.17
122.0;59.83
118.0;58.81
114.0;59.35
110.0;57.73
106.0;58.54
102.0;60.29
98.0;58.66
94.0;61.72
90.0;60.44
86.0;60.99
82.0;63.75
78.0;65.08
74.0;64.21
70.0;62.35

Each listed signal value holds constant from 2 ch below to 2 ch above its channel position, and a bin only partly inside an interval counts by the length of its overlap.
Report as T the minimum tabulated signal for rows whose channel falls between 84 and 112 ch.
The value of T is 57.73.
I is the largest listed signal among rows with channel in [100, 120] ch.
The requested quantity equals 60.29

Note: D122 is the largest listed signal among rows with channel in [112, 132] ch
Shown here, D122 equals 59.83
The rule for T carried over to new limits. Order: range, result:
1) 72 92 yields 60.44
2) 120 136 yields 44.39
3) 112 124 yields 58.81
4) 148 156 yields 59.83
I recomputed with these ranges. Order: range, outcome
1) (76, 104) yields 65.08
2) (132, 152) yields 61.43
